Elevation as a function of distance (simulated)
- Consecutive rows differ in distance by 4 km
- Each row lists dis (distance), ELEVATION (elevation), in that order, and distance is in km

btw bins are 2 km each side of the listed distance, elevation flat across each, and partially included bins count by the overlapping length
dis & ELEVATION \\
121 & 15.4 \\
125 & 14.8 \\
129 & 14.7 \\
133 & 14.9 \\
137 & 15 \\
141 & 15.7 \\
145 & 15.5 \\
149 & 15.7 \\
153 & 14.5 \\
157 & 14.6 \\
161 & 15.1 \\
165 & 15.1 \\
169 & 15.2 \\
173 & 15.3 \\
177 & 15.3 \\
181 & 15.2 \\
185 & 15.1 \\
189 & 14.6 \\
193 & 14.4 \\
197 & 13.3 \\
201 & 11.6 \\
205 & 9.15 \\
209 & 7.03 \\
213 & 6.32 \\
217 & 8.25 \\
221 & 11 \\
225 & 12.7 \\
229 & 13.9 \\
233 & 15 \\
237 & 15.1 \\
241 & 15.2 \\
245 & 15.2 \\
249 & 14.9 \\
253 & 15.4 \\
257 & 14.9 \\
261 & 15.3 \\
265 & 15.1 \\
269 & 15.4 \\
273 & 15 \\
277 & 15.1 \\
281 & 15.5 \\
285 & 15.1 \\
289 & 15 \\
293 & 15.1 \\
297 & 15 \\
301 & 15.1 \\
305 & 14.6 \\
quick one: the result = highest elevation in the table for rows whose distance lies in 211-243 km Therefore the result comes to 15.2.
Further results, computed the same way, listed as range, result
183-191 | 15.1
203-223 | 11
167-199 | 15.3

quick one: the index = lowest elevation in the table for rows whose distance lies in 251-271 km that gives 14.9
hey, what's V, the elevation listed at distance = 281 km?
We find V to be 15.5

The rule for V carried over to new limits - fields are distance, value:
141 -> 15.7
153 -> 14.5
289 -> 15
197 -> 13.3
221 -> 11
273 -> 15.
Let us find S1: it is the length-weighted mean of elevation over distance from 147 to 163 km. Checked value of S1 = 15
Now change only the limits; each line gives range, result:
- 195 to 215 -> 9.48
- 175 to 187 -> 15.2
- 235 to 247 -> 15.2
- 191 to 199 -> 13.9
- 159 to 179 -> 15.2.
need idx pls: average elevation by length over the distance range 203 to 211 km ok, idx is 8.09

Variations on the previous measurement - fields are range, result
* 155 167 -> 14.9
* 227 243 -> 14.8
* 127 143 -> 15.1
